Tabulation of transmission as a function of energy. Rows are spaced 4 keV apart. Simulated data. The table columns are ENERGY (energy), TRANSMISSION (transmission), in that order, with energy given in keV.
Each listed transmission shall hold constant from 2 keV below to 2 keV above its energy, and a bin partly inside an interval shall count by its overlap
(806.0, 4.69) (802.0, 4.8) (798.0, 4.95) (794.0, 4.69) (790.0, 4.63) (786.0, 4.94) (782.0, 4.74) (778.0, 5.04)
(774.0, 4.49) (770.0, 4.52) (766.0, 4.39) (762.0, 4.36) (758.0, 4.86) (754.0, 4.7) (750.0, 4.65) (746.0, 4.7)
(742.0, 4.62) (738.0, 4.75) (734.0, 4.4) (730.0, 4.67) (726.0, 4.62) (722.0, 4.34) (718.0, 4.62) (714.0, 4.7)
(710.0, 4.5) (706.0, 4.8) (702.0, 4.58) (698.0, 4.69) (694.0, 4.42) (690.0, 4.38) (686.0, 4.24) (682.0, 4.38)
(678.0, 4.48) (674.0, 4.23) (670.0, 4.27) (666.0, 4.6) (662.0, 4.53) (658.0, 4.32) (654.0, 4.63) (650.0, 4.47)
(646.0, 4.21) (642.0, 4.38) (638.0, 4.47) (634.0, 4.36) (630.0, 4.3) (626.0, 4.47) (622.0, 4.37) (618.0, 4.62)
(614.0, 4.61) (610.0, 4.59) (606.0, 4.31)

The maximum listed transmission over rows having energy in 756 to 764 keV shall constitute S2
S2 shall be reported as 4.86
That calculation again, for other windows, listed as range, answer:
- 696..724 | 4.8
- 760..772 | 4.52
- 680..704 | 4.69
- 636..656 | 4.63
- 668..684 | 4.48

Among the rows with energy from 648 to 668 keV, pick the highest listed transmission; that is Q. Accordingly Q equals 4.63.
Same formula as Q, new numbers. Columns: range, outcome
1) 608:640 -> 4.62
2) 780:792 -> 4.94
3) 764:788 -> 5.04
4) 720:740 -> 4.75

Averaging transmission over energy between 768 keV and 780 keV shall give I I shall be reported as 4.68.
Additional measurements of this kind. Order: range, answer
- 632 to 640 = 4.42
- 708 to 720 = 4.61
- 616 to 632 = 4.44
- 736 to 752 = 4.68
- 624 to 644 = 4.4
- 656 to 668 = 4.48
